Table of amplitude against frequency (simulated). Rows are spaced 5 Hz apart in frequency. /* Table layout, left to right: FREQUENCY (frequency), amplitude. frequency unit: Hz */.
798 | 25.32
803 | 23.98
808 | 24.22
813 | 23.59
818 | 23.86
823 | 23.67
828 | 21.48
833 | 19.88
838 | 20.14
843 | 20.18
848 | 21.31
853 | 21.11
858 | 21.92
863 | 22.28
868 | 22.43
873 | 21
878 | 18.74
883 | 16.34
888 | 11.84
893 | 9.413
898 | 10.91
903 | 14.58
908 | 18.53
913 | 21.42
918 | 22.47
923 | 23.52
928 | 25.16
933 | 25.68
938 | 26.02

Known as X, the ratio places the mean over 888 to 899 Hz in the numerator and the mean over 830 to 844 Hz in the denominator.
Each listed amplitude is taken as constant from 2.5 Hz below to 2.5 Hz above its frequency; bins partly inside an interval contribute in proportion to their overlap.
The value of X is 0.5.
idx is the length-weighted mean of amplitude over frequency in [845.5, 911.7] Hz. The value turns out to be 17.8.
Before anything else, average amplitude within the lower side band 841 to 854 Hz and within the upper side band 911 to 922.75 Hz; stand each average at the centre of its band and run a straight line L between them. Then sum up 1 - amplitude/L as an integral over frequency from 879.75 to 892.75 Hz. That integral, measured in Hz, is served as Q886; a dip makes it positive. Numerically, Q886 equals 4.9 Hz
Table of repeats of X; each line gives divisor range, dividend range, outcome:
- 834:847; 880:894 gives 0.65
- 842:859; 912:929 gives 1.09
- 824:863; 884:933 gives 0.85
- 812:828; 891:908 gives 0.54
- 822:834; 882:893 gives 0.59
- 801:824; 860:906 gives 0.69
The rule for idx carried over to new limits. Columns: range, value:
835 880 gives 21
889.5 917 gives 15.3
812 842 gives 21.9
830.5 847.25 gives 20.2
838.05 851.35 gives 20.7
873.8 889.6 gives 16.4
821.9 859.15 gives 21.1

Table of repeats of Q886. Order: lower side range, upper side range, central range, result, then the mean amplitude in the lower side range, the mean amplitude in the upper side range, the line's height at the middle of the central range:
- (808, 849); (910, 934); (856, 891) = 5.5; 21.9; 23.4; 22.6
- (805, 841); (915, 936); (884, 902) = 9.2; 22.4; 24.2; 23.6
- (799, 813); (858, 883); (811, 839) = 1.2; 24.1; 20.7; 23.1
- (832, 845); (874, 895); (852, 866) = -3.3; 20.1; 14.7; 17.7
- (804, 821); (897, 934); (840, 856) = 1.3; 23.9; 20.4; 22.7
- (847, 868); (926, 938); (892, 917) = 8.8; 21.8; 25.6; 24.2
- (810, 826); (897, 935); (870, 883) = 1.5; 23.7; 20.6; 21.8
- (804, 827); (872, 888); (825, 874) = -2.3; 23.7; 17.4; 20.4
